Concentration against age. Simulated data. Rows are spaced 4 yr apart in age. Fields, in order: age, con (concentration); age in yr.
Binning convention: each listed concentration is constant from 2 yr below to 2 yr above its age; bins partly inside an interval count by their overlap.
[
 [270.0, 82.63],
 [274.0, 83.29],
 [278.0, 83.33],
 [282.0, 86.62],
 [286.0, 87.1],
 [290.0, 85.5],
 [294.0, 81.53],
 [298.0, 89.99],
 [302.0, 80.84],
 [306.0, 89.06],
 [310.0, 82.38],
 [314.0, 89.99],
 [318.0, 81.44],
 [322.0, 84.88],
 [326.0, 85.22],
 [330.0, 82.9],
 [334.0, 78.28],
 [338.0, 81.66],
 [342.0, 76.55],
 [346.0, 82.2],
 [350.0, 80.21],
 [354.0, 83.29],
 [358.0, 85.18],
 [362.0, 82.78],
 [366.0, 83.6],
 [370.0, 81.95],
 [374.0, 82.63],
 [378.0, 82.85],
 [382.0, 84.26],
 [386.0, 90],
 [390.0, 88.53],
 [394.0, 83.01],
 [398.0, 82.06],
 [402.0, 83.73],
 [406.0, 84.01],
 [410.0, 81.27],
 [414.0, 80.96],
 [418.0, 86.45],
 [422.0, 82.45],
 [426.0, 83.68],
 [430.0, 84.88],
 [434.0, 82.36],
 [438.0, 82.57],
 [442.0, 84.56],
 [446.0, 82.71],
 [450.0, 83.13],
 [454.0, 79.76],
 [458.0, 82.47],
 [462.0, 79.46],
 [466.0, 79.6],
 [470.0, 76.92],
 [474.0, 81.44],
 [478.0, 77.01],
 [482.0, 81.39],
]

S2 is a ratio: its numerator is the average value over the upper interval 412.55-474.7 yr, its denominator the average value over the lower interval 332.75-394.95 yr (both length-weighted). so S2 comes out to 0.99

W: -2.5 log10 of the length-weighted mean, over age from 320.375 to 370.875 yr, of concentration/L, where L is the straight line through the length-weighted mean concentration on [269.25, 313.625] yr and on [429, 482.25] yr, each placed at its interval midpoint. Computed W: 0.02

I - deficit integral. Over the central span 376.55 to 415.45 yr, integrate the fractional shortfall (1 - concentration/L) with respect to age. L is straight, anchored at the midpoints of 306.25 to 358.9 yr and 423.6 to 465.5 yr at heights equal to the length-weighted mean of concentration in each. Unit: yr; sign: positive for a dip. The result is -0.7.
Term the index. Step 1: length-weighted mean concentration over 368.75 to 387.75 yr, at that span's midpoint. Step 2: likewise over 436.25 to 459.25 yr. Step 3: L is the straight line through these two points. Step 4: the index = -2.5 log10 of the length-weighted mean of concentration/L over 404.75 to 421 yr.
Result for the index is 0.00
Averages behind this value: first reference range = 84.4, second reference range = 82.5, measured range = 83.1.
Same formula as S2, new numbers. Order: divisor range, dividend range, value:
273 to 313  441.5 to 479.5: 0.95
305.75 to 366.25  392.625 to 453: 1.00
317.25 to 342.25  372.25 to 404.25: 1.03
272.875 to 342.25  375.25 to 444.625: 1.00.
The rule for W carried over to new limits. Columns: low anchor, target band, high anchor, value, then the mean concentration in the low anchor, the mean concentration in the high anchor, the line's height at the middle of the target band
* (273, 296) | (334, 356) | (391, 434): 0.05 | 84.6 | 83.3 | 84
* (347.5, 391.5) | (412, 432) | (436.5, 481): -0.02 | 84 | 80.9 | 82.2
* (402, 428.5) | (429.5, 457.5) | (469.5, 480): -0.02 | 83.2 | 78.7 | 81.1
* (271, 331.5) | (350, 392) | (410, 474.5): -0.01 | 84.9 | 82.1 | 83.5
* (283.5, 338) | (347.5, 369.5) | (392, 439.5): 0.01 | 84.5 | 83.1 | 83.9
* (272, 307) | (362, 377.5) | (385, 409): 0.03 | 85.1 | 84.9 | 84.9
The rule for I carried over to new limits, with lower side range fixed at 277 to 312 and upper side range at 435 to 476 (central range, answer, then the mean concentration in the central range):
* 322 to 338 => 0.4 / 82.4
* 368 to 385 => 0.0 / 83.3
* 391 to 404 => -0.1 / 83.4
